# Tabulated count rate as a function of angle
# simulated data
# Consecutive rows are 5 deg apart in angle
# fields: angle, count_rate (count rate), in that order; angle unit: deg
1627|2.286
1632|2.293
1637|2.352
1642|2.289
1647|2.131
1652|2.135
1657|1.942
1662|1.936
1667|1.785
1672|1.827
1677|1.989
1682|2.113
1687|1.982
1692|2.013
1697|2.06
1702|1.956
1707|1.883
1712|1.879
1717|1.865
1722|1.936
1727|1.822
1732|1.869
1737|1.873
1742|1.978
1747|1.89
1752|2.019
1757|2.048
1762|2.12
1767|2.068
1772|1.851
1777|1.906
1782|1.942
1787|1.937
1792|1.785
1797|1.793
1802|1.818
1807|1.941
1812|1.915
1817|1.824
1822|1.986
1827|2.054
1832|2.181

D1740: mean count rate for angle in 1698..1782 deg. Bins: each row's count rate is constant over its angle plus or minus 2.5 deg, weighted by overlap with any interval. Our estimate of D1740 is 1.94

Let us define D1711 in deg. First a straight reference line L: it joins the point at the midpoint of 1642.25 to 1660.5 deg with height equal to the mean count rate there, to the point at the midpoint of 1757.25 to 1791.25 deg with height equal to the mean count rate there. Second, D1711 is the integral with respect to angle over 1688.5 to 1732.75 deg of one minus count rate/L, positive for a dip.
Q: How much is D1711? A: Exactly 2.32 deg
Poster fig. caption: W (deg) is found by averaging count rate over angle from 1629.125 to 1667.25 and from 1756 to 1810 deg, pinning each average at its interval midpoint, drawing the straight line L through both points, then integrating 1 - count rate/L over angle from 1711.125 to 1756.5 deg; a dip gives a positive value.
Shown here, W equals 2.0 deg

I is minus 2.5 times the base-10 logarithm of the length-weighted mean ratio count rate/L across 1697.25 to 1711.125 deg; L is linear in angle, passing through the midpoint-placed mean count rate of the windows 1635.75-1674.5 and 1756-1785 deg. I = 0.043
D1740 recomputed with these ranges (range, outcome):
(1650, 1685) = 1.96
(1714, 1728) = 1.88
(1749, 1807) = 1.94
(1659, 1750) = 1.93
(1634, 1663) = 2.14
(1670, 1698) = 2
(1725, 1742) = 1.87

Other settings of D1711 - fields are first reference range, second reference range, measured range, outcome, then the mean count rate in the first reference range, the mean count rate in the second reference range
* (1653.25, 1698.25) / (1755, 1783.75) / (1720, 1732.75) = 0.7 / 1.96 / 1.99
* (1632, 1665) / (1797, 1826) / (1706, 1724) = 1.3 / 2.14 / 1.9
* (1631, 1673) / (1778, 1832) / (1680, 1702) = 0.1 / 2.08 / 1.91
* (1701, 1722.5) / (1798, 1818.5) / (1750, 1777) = -1.8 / 1.9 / 1.87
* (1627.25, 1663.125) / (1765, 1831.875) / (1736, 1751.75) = 0.6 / 2.17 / 1.92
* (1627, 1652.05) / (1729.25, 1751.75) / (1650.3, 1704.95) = 3.9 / 2.25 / 1.91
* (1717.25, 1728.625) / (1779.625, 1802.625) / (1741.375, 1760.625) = -1.2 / 1.88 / 1.86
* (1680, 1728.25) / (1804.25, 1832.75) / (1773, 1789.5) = 0.4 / 1.95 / 1.97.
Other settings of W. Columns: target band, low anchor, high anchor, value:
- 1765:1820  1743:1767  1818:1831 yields 3.6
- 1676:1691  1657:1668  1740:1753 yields -1.0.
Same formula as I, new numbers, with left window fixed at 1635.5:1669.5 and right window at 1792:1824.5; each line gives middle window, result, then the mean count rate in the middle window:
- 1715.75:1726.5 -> 0.05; 1.89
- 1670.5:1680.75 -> 0.06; 1.94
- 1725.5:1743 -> 0.05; 1.88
